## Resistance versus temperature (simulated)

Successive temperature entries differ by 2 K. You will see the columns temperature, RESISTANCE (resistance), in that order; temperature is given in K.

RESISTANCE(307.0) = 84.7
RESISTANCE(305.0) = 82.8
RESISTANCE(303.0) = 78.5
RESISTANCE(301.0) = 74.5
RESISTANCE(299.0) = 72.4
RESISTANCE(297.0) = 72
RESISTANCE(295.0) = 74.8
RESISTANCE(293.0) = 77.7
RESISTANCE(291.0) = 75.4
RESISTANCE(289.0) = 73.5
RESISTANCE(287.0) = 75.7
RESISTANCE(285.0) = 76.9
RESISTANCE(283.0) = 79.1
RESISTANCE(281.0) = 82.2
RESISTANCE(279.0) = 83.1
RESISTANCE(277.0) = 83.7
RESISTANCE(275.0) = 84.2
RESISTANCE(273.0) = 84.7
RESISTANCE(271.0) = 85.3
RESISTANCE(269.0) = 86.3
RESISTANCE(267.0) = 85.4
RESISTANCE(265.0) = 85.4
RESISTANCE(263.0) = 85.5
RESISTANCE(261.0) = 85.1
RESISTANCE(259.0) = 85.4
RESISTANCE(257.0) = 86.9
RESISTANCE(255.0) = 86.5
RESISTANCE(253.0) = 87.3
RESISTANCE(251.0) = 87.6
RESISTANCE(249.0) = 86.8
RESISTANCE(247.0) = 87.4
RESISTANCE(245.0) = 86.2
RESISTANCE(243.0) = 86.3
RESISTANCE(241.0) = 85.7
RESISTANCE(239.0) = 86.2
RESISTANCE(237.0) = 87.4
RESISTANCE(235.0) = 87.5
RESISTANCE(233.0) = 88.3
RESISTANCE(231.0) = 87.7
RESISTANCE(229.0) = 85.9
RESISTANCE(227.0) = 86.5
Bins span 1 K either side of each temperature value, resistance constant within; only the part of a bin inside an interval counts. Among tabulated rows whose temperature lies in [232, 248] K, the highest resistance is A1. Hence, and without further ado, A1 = 88.3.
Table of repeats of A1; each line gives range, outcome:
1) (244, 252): 87.6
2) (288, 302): 77.7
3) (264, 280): 86.3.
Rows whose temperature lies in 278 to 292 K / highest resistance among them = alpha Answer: 83.1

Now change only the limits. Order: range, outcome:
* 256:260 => 86.9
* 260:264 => 85.5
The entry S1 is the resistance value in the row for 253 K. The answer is 87.3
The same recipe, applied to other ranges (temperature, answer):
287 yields 75.7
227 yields 86.5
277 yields 83.7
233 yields 88.3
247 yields 87.4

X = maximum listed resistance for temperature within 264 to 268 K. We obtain 85.4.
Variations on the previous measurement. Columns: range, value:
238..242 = 86.2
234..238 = 87.5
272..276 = 84.7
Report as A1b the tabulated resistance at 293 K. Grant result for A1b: 77.7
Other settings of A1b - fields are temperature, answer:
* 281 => 82.2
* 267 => 85.4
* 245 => 86.2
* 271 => 85.3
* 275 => 84.2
